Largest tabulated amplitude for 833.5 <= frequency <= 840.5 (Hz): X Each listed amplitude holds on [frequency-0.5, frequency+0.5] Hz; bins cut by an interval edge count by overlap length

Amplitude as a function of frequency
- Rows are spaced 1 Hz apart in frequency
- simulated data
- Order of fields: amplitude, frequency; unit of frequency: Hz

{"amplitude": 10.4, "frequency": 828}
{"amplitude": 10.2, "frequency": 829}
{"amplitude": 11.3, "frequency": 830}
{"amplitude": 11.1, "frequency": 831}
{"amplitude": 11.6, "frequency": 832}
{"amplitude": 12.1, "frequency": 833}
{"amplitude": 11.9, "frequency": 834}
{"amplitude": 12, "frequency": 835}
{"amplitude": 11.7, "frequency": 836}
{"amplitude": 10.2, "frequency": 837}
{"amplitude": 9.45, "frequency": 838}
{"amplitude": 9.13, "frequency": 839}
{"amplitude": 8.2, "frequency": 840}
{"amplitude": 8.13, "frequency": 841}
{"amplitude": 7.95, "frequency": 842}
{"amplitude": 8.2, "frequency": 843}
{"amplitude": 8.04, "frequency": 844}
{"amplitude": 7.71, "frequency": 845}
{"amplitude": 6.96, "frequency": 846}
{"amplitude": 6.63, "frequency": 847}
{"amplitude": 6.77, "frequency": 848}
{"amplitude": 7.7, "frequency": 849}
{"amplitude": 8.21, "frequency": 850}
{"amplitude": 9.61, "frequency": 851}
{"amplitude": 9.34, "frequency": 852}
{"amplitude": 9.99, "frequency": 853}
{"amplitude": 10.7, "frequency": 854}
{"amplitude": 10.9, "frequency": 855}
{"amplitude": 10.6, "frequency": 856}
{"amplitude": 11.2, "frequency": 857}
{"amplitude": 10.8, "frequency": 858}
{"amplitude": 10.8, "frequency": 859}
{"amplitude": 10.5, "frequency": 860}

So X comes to 12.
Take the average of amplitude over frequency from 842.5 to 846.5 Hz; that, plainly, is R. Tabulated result 7.73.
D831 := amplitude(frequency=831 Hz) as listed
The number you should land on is 11.1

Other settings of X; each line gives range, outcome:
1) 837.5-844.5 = 9.45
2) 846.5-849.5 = 7.7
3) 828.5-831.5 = 11.3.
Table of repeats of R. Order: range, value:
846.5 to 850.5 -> 7.33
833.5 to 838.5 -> 11.1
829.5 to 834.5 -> 11.6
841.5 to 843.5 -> 8.07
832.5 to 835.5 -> 12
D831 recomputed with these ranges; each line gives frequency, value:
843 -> 8.2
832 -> 11.6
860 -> 10.5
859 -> 10.8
